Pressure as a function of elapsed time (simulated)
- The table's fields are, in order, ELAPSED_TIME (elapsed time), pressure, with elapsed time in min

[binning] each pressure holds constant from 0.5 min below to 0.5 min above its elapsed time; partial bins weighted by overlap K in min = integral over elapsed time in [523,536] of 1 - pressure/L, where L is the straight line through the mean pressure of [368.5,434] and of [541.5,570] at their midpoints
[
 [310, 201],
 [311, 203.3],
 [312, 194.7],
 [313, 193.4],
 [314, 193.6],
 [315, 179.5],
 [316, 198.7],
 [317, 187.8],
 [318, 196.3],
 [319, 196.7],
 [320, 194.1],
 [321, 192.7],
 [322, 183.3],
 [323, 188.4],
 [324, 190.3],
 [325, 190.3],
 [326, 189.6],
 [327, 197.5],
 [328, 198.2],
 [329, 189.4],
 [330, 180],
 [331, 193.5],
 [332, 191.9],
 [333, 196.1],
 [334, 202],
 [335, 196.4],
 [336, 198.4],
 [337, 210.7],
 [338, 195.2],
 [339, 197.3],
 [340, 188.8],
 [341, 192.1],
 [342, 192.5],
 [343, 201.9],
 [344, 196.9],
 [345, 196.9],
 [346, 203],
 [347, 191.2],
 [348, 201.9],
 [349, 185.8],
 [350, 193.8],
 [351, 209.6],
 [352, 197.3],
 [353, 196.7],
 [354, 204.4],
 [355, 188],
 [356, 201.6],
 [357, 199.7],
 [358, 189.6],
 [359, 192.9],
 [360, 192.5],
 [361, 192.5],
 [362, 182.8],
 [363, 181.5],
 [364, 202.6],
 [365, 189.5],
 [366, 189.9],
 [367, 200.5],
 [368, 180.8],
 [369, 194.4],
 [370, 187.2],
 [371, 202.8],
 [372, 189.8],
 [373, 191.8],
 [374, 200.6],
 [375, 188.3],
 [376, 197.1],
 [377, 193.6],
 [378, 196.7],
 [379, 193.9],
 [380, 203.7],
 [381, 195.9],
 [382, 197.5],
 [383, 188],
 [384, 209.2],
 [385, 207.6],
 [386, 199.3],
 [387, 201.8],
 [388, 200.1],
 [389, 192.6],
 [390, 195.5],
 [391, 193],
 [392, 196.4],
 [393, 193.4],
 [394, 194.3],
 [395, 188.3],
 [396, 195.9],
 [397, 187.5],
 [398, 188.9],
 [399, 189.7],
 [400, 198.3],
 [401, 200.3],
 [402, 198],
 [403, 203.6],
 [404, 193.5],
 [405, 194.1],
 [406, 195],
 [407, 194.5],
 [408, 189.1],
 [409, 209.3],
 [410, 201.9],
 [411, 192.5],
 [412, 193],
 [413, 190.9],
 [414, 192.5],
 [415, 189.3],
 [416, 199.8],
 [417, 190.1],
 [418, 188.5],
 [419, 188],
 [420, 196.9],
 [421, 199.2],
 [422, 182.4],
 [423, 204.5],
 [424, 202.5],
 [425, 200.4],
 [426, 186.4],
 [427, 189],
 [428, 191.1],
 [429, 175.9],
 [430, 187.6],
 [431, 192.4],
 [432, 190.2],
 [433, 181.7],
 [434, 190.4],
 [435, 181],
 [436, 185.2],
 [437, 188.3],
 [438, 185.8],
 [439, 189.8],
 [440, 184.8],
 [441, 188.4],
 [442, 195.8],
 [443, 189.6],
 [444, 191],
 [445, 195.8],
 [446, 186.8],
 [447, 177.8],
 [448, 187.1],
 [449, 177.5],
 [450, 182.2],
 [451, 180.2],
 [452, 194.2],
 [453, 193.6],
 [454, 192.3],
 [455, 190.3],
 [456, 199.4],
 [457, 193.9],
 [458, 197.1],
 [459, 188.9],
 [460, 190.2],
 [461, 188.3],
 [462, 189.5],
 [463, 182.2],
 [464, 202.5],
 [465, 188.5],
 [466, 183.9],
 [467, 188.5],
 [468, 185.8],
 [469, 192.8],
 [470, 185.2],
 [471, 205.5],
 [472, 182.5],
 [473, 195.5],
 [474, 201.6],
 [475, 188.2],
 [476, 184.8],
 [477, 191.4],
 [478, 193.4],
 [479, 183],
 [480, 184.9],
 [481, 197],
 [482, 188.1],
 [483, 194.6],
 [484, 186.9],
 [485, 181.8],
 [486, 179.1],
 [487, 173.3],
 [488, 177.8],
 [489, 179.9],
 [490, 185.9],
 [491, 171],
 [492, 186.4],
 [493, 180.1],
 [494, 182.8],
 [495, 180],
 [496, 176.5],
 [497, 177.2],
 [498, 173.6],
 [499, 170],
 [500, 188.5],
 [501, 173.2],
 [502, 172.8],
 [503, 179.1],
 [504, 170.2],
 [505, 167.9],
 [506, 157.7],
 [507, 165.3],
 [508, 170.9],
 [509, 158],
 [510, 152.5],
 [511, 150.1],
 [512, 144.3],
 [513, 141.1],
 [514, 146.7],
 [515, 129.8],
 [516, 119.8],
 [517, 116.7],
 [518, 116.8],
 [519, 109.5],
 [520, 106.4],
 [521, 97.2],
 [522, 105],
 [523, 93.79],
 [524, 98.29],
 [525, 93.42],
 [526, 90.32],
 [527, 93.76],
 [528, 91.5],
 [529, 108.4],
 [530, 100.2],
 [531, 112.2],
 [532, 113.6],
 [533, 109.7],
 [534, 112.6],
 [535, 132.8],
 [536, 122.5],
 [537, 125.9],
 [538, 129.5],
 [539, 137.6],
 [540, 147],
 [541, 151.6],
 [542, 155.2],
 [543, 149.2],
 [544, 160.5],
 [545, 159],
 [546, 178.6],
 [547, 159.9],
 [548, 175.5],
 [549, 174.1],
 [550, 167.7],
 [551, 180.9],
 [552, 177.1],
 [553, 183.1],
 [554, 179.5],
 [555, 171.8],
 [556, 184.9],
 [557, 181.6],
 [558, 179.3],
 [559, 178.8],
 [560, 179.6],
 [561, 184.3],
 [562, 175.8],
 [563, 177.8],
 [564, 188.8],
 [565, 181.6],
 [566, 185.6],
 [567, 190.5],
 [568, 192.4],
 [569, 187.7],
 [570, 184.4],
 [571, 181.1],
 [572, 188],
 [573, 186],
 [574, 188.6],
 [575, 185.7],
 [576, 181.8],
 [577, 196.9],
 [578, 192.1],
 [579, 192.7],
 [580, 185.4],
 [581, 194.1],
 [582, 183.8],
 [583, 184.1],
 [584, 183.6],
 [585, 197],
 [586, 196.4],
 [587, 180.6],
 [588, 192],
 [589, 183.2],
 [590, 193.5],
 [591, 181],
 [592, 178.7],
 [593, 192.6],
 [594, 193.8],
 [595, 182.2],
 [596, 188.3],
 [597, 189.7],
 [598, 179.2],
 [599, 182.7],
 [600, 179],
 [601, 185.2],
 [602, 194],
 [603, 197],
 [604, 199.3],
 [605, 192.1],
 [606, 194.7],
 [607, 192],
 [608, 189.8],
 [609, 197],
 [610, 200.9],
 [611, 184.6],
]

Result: 5.4 min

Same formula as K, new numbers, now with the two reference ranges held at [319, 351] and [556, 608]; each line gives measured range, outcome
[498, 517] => 3.1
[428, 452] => 0.6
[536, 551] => 2.7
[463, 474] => 0.0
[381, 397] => -0.3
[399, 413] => -0.3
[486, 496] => 0.5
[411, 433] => 0.0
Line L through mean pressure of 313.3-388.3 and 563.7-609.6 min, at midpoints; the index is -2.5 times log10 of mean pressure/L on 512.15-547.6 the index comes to 0.47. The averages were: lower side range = 195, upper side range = 188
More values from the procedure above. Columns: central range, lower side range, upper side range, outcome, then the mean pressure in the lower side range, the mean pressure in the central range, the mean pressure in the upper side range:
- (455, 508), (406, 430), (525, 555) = -0.11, 193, 184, 140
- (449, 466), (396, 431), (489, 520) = -0.08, 194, 190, 160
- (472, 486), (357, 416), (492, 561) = -0.16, 195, 189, 148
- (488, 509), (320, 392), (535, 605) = 0.05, 195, 175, 178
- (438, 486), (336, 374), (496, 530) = -0.21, 195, 189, 137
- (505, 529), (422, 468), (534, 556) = 0.32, 189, 124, 158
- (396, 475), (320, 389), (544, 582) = -0.01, 195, 191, 182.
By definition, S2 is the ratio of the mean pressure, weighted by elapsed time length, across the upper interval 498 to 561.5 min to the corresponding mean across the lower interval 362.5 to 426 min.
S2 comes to 0.74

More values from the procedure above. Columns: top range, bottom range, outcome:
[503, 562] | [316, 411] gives 0.73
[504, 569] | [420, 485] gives 0.77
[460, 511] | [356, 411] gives 0.93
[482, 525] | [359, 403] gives 0.80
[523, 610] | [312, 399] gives 0.87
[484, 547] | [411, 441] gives 0.76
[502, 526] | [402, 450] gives 0.70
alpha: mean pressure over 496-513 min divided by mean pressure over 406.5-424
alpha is 0.86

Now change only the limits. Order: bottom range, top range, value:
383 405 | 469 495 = 0.95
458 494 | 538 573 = 0.93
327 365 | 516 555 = 0.68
